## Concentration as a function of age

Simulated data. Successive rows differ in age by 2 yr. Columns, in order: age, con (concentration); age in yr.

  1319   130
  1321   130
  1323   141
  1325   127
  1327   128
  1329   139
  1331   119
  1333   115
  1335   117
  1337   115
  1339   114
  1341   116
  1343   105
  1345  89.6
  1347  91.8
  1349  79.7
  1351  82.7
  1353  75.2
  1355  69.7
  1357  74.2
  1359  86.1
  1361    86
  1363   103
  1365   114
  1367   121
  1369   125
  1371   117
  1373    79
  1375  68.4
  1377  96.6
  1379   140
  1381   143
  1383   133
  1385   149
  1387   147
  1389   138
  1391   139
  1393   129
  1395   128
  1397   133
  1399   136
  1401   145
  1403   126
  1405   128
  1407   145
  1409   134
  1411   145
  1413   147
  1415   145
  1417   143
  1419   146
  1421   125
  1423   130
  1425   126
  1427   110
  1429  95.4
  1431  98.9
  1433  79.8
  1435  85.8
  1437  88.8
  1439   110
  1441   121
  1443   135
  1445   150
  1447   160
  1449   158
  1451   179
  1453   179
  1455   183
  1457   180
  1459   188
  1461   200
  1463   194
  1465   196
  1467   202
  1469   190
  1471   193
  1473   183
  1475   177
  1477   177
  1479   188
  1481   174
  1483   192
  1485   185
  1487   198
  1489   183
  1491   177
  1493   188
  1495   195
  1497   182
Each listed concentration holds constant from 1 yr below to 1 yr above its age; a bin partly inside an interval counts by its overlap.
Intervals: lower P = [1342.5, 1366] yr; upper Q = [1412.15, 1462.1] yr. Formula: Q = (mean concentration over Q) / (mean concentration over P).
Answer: 1.58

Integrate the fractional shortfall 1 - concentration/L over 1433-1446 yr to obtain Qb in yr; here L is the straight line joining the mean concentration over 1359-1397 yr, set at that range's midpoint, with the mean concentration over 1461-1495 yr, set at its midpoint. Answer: 3.98 yr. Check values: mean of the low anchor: 119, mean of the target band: 112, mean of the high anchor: 188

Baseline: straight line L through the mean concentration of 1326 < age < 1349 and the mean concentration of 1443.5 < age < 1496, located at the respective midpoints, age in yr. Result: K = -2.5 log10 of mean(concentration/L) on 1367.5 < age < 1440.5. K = 0.18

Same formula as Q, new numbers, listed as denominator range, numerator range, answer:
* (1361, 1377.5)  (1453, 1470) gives 1.87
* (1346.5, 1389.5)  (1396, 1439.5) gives 1.18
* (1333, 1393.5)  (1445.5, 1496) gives 1.71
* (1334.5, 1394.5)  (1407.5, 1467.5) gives 1.33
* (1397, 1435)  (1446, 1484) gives 1.45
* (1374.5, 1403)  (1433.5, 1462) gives 1.14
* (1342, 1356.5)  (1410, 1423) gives 1.67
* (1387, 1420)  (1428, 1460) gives 0.99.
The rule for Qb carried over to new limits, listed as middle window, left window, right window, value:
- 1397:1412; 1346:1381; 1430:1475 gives -1.5 yr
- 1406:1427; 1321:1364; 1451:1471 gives 2.7 yr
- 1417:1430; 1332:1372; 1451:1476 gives 2.7 yr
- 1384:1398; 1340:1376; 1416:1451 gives -4.1 yr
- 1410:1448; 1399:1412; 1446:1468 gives 8.2 yr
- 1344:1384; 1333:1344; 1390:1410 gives 7.8 yr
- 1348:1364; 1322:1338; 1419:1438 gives 5.1 yr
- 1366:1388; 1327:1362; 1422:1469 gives -1.0 yr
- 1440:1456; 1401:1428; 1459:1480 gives 1.0 yr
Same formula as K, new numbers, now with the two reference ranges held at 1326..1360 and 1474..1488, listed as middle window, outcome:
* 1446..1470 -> -0.082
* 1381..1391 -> -0.118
